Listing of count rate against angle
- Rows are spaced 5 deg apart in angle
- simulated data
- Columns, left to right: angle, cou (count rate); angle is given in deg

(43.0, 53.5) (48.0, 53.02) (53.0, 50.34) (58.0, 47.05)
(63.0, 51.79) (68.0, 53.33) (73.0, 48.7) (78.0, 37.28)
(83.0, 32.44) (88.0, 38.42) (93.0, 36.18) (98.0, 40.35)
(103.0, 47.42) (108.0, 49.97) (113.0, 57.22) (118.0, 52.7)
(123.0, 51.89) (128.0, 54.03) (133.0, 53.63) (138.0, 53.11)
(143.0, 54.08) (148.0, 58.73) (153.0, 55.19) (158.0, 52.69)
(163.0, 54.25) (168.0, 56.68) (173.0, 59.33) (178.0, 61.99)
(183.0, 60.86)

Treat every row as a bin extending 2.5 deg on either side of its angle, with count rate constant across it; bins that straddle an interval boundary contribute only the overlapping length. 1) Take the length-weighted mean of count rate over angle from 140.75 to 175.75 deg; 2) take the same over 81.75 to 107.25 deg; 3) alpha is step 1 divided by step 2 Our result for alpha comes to 1.40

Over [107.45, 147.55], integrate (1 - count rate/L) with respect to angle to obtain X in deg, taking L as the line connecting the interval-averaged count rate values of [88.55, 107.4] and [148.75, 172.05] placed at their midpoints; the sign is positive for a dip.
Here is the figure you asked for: -4.7 deg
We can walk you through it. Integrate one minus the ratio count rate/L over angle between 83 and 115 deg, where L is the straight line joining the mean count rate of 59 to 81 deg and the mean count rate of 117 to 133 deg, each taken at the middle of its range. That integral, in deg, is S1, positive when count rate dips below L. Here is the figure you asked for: 4.26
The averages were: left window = 47.4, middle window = 43.8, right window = 53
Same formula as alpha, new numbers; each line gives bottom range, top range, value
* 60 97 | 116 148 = 1.26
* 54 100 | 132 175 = 1.28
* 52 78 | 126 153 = 1.12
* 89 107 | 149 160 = 1.31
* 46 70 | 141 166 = 1.08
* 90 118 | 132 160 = 1.17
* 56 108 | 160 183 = 1.34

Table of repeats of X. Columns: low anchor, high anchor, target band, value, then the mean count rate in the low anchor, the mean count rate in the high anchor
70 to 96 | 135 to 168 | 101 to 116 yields -2.3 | 38.9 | 54.8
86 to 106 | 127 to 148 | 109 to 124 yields -2.0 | 40.9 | 54.3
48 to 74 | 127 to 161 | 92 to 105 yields 2.7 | 50.6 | 54.5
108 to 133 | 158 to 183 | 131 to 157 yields 0.3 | 53.5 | 57.8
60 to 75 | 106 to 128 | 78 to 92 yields 4.3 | 51.2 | 53.1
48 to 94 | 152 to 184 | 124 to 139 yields -0.3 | 44.7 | 57.2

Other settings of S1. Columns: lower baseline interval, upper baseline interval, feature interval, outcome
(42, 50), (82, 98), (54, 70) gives -1.18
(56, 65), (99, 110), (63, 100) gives 5.23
